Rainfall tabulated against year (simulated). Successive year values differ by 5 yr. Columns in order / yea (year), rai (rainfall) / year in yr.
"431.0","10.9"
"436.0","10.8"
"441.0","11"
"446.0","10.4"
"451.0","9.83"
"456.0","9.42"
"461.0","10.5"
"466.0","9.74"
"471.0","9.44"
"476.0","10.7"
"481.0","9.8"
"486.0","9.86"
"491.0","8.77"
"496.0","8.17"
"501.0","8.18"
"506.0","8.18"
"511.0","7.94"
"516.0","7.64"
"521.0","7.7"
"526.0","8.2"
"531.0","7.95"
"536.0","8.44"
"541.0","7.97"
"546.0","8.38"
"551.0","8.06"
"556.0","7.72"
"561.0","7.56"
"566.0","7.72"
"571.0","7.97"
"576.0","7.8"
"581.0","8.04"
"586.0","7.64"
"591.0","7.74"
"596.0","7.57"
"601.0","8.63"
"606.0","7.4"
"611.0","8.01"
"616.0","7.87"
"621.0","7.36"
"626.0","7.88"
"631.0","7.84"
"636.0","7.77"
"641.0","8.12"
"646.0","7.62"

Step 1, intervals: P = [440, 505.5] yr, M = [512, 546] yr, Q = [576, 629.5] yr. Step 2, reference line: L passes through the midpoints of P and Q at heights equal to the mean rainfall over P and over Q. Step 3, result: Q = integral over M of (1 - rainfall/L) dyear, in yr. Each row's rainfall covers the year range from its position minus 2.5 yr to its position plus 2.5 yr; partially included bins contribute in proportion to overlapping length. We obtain 3.1 yr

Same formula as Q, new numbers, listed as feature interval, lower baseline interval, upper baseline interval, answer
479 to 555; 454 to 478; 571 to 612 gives 6.48 yr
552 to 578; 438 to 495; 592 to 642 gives 2.37 yr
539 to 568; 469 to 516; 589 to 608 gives 1.41 yr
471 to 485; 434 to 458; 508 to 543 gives -1.05 yr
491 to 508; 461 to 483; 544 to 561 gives 1.90 yr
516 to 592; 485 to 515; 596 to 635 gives 2.03 yr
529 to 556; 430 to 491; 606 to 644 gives 2.54 yr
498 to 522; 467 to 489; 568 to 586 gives 3.39 yr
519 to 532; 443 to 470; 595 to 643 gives 1.59 yr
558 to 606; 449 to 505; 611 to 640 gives 2.57 yr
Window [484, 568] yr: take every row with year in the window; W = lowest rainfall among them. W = 7.56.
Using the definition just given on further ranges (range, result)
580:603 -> 7.57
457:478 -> 9.44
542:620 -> 7.4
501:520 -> 7.64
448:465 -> 9.42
